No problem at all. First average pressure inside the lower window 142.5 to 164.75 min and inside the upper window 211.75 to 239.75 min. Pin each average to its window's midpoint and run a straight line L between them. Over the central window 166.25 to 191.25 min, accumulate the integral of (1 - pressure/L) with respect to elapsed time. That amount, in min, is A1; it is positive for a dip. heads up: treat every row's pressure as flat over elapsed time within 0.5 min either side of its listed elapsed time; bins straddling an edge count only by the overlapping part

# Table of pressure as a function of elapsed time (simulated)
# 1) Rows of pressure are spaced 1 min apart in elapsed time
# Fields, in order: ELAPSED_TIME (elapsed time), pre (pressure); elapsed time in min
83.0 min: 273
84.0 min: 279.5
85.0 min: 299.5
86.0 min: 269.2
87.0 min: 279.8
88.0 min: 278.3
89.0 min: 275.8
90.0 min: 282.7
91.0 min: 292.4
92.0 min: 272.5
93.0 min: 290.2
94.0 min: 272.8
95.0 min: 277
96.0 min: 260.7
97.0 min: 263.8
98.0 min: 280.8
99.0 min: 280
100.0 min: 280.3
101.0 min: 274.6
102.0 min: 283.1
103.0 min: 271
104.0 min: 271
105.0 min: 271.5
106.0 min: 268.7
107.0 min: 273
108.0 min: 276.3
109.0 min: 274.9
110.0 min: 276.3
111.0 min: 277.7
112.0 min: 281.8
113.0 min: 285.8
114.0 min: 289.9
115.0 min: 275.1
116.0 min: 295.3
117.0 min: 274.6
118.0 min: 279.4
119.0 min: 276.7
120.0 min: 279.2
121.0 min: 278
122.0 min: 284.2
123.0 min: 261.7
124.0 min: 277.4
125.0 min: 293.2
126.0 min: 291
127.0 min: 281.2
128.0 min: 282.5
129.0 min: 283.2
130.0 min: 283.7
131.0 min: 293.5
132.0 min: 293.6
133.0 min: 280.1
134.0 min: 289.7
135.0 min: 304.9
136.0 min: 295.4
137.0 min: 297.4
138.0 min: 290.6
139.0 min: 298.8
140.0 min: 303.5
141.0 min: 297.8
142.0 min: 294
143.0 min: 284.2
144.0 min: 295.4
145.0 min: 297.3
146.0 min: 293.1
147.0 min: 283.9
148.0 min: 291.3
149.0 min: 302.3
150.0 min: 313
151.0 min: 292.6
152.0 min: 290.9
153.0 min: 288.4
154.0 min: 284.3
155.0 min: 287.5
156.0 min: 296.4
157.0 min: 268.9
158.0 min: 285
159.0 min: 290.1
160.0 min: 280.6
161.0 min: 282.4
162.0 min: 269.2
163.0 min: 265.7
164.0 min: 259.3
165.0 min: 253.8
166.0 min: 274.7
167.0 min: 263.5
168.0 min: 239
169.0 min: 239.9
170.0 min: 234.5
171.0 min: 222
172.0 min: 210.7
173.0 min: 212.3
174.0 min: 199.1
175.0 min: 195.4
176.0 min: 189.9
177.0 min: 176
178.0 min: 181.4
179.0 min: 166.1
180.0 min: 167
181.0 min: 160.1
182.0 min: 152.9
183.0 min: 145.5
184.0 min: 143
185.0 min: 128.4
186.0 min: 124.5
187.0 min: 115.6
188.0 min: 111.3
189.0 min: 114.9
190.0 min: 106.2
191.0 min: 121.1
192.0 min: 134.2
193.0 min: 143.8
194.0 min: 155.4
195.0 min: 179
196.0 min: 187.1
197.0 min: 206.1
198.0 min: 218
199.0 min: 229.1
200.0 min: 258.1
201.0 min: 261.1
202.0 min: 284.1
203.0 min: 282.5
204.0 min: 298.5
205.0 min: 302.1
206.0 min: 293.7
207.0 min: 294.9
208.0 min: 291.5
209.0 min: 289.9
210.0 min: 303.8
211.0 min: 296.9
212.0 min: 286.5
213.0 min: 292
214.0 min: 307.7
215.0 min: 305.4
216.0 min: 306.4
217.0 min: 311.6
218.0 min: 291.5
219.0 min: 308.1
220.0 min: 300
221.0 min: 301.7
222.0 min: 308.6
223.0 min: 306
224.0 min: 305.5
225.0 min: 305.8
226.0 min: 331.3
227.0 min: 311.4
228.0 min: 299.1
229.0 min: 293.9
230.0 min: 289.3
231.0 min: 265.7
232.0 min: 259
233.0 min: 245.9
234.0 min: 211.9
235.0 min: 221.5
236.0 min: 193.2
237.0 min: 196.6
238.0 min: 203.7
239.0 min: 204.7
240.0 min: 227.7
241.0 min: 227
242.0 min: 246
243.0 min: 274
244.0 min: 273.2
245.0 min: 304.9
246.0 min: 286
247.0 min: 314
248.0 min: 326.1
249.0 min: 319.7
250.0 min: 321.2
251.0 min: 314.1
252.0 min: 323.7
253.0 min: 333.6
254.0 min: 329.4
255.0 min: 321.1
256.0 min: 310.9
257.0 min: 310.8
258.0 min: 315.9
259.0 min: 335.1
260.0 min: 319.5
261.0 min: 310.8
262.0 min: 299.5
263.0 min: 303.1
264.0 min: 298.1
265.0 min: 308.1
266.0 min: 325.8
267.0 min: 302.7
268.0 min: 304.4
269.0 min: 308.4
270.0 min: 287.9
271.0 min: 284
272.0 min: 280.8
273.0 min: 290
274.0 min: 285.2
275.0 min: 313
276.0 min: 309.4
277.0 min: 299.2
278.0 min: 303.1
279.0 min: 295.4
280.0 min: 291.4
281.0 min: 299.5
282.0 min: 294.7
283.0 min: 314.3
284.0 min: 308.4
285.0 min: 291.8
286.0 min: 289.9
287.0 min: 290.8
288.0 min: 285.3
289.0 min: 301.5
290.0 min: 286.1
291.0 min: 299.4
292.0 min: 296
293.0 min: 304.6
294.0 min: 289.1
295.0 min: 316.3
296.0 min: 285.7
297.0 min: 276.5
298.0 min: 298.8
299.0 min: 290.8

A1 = 9.6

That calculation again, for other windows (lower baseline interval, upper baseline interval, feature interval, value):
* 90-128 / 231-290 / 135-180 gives 2.8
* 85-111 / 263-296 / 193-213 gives 2.2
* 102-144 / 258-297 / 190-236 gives 4.6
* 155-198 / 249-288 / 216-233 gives -2.9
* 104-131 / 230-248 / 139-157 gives -1.4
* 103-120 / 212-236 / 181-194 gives 7.0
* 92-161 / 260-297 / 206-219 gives -0.3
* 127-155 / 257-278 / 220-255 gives 2.5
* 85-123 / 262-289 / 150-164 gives 0.0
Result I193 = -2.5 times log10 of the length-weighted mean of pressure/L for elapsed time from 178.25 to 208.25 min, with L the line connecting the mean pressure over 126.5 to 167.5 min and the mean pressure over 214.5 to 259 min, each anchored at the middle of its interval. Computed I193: 0.44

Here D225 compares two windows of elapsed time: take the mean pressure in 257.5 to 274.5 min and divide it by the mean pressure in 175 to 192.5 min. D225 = 2.1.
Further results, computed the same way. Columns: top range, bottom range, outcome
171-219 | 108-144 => 0.76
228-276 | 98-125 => 1.03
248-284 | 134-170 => 1.08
